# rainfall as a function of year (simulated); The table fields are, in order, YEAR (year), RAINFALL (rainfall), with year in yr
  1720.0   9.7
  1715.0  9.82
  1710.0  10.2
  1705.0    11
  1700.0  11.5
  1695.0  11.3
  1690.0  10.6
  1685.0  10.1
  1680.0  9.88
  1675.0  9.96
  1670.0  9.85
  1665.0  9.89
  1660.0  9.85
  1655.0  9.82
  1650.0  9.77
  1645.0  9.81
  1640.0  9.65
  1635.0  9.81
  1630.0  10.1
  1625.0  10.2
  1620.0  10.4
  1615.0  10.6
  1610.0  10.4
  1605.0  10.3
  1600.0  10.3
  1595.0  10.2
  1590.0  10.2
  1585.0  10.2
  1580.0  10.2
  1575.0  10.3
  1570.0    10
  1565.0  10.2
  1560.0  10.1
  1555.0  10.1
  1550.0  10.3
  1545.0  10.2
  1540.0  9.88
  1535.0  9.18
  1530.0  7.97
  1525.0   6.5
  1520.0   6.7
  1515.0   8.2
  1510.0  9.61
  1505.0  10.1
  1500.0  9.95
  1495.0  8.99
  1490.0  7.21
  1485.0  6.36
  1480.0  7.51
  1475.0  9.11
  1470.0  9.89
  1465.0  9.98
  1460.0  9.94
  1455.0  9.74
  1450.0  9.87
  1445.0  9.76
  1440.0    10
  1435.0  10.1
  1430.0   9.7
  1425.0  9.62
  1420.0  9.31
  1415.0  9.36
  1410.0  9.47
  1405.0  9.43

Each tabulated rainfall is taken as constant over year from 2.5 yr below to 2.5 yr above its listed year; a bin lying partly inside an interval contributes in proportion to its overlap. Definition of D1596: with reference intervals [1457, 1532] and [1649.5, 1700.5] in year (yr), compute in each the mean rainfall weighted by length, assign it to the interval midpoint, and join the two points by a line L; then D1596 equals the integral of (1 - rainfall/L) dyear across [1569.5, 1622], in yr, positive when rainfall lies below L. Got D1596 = -4.5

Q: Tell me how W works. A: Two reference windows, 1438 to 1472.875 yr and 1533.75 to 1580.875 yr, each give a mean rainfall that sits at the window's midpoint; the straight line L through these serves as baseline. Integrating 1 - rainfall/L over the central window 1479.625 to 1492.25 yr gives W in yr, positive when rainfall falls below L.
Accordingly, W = 3.80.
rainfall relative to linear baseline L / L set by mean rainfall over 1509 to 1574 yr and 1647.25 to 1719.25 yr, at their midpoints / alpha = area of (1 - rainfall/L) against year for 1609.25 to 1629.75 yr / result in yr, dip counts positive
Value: -1.3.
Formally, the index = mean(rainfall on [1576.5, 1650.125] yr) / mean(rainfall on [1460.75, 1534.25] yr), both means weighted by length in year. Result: 1.2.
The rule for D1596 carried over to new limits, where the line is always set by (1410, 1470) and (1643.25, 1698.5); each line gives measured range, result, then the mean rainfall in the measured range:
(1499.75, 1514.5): 0.3 yr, 9.65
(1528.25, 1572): 0.5 yr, 9.8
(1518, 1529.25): 3.5 yr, 6.81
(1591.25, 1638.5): -1.0 yr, 10.2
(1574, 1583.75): -0.3 yr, 10.2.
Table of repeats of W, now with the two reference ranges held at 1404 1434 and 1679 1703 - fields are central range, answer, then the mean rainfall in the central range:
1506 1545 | 5.9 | 8.48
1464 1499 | 4.9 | 8.43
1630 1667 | 2.5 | 9.82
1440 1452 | -0.3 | 9.85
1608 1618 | -0.1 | 10.5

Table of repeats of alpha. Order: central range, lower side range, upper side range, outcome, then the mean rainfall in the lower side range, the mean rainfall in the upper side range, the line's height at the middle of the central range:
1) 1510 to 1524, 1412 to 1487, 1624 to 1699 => 2.7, 9.37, 10.1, 9.59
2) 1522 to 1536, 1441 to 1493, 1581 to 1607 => 2.8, 8.97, 10.2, 9.59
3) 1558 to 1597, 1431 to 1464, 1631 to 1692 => -1.1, 9.9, 9.91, 9.91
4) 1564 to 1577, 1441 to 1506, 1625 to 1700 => -0.7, 9.11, 10.1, 9.61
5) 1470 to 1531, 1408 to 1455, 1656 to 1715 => 9.9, 9.69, 10.3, 9.87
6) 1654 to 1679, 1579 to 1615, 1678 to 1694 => 1.0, 10.3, 10.3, 10.3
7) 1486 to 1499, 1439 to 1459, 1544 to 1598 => 2.4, 9.84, 10.2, 9.96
